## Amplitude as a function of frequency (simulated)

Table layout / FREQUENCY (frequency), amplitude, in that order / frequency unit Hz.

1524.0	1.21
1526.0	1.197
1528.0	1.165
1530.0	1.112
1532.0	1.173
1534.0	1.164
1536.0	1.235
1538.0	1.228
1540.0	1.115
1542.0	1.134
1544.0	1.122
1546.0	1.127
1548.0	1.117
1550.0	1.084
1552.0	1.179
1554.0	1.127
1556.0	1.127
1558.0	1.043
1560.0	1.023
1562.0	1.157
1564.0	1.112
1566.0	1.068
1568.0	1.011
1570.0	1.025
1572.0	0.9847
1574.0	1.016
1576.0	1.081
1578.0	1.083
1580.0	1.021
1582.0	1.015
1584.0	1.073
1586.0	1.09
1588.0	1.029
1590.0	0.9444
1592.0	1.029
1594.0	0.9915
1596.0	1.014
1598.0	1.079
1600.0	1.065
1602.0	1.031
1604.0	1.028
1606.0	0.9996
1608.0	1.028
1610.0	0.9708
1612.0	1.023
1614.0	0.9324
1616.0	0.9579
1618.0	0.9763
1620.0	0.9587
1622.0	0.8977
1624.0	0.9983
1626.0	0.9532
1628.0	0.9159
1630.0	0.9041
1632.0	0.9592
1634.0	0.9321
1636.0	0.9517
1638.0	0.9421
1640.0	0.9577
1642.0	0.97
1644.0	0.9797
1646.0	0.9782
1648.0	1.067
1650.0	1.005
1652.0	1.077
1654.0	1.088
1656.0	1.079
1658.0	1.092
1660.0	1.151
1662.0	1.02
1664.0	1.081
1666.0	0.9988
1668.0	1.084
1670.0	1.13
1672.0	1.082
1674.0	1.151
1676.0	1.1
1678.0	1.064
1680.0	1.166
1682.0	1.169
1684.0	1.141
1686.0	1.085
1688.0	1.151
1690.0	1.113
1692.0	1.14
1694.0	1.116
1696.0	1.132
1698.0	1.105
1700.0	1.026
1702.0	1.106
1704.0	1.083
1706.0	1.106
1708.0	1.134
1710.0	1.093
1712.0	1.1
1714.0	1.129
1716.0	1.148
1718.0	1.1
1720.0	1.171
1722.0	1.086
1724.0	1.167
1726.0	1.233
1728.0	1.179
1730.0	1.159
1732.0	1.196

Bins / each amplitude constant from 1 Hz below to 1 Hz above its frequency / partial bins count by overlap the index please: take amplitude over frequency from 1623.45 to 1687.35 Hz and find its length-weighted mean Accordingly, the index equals 1.04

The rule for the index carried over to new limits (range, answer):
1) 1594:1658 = 0.993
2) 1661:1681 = 1.09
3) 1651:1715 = 1.1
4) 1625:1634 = 0.933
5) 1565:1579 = 1.04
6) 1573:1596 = 1.03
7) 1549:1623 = 1.03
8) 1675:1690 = 1.12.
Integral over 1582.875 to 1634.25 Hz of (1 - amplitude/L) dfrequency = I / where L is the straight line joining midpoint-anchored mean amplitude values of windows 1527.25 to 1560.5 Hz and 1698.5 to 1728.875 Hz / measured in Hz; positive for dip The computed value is 6.3 Hz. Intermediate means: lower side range 1.14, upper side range 1.12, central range 0.993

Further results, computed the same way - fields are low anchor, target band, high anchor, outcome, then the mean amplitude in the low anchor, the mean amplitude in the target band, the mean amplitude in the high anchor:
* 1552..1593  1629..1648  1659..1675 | 2.10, 1.06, 0.959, 1.09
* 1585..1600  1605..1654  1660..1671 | 3.50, 1.03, 0.975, 1.07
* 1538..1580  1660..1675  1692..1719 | 0.26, 1.09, 1.08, 1.11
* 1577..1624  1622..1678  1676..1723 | 2.16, 1.01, 1.02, 1.12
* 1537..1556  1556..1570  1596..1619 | 0.41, 1.14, 1.07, 1.01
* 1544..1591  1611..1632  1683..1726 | 2.62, 1.07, 0.952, 1.12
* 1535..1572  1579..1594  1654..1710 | 1.11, 1.11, 1.03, 1.1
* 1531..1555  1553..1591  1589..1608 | 1.00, 1.15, 1.05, 1.02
